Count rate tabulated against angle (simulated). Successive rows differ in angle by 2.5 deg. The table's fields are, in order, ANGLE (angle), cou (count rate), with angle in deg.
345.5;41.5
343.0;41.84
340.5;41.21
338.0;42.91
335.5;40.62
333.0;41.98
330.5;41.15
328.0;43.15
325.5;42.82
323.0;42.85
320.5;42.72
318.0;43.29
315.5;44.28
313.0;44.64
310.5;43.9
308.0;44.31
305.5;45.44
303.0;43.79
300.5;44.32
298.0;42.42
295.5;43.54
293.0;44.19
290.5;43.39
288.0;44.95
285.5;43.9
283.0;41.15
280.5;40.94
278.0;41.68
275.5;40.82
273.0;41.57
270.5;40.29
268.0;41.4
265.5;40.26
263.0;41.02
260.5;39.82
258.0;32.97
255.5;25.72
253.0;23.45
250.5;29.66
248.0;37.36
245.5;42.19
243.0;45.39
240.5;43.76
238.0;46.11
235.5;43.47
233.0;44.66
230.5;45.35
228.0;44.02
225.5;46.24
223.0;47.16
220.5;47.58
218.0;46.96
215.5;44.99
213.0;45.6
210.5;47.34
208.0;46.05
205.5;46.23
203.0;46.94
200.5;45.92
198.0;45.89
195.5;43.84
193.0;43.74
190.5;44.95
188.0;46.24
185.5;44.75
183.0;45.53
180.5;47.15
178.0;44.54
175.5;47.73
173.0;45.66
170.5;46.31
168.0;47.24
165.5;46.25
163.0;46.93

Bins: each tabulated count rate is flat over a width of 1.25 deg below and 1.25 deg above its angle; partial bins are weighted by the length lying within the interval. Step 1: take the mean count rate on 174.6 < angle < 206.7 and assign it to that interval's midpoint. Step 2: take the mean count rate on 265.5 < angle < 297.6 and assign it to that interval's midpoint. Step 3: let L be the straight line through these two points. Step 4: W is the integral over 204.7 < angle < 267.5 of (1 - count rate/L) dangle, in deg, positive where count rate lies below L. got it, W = 3.3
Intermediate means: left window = 45.6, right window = 42.2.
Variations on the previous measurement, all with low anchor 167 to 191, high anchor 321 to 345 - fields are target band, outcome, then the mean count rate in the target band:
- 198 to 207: -0.2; 46.3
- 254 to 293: 3.2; 40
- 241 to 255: 2.8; 35.5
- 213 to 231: -0.4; 46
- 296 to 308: -0.3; 44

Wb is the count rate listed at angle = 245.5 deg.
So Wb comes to 42.19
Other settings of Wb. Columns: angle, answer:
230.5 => 45.35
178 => 44.54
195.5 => 43.84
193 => 43.74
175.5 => 47.73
